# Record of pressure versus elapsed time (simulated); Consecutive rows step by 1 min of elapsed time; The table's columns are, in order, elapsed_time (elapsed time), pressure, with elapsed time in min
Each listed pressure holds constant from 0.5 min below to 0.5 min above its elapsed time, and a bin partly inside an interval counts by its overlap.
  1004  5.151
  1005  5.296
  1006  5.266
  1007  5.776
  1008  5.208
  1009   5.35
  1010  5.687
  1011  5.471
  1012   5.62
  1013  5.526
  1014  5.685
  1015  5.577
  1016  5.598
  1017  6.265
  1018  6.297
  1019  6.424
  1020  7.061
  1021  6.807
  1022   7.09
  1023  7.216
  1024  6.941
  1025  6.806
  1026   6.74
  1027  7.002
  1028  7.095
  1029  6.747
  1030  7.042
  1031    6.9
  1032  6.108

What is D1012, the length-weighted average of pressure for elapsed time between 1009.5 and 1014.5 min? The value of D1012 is 5.6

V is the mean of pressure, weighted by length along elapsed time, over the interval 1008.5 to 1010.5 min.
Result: 5.52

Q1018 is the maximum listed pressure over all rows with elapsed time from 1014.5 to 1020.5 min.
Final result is 7.061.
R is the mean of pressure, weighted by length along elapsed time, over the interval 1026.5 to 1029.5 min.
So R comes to 6.95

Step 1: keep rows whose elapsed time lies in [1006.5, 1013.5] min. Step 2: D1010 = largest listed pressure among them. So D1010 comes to 5.776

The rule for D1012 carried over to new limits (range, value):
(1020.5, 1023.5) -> 7.04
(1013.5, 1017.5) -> 5.78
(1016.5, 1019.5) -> 6.33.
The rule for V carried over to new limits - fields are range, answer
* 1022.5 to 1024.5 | 7.08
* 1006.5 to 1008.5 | 5.49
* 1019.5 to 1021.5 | 6.93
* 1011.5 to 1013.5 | 5.57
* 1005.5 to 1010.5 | 5.46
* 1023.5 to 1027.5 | 6.87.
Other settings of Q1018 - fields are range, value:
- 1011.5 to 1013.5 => 5.62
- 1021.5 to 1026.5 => 7.216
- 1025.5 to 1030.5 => 7.095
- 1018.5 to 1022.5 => 7.09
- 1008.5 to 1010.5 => 5.687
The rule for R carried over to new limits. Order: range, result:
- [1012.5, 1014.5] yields 5.61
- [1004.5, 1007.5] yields 5.45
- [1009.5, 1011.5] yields 5.58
